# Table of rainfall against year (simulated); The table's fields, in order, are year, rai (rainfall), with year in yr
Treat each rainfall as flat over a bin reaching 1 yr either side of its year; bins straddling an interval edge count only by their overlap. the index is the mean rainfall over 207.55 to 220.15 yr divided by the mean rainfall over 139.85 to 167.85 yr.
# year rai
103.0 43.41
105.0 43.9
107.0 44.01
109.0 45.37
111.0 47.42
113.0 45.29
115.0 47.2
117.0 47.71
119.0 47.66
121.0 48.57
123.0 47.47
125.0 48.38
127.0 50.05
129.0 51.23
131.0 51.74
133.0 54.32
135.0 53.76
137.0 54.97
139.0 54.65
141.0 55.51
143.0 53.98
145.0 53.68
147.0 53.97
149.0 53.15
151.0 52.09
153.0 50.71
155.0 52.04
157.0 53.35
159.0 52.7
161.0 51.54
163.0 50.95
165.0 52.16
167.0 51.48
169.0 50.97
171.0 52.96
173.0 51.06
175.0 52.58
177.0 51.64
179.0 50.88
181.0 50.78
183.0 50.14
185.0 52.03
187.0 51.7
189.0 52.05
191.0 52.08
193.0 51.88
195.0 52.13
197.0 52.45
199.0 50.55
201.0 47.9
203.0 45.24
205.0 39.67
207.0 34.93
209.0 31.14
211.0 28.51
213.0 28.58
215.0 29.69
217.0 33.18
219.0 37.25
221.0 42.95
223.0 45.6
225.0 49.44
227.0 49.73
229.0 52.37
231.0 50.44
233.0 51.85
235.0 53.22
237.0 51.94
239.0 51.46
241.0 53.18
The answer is 0.60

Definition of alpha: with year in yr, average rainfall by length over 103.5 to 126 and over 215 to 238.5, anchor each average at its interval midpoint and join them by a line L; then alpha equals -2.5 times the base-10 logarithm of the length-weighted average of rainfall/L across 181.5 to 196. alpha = -0.12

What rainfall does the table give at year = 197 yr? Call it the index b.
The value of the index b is 52.45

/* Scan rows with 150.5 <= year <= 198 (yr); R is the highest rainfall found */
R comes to 53.35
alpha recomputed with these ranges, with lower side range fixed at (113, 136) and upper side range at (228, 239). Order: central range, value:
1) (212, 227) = 0.308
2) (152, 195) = -0.022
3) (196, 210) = 0.188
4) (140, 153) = -0.071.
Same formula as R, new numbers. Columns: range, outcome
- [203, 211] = 45.24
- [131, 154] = 55.51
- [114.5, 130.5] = 51.23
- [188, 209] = 52.45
